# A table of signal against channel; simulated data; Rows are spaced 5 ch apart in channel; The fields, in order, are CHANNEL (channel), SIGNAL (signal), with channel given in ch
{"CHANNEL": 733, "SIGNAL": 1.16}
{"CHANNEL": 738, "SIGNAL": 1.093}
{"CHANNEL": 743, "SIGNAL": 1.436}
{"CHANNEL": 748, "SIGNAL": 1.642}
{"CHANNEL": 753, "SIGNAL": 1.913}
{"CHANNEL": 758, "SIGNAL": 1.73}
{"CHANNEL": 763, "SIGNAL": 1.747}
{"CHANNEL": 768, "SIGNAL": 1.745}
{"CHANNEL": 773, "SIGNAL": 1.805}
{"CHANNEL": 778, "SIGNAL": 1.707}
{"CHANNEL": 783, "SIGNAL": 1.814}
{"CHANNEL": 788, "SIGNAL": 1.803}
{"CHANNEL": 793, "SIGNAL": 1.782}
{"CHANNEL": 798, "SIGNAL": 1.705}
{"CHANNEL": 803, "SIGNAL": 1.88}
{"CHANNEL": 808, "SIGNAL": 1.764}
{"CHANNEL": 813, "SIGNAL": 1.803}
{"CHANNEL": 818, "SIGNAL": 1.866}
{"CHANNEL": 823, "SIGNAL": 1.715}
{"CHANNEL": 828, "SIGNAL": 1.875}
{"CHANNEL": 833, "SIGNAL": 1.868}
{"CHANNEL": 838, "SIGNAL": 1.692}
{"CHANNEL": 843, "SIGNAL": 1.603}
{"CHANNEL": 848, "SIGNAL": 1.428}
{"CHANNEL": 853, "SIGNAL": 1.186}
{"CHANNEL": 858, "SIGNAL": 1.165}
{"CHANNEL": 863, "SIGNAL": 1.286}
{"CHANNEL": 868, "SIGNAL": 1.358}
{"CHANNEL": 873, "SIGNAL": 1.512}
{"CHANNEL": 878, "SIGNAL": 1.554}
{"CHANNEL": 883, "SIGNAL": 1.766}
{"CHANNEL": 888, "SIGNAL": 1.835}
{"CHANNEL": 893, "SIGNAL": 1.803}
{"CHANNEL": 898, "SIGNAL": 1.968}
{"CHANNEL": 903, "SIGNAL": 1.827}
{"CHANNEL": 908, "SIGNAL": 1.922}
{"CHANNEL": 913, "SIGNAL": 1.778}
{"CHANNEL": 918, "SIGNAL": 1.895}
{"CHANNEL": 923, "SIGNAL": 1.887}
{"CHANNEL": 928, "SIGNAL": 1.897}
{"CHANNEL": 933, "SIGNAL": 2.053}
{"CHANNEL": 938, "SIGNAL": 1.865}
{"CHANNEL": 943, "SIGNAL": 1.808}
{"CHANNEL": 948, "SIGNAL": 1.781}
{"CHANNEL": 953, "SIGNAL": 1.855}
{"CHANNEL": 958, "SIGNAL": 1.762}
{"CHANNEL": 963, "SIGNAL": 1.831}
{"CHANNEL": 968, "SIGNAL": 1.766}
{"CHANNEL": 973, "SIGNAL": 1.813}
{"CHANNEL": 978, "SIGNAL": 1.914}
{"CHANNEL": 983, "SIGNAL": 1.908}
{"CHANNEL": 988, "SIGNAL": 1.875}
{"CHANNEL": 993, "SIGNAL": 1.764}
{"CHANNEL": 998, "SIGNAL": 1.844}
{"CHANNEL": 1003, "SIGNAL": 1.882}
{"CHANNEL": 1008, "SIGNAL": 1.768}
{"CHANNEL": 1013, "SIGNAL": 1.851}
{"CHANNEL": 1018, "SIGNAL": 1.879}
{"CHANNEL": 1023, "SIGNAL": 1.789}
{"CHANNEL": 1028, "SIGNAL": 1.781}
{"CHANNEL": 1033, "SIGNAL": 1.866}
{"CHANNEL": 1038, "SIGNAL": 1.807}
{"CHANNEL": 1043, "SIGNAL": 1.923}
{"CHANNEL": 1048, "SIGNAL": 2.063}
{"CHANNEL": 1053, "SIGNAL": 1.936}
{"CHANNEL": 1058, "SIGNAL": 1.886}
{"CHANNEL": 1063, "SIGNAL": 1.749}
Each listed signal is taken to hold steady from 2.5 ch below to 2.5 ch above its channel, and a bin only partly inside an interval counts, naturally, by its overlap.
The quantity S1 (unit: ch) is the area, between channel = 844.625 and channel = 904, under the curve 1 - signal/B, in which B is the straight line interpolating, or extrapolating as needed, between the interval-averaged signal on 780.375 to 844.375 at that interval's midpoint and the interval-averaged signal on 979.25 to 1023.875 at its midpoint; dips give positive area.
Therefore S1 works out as 8.36 ch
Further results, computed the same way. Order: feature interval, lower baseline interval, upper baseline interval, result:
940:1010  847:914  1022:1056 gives -2.3 ch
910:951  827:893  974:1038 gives -4.4 ch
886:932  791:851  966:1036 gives -2.2 ch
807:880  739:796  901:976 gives 8.3 ch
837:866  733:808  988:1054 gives 6.0 ch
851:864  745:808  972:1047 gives 4.3 ch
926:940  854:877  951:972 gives -2.3 ch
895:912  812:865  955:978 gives -1.9 ch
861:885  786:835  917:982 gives 4.4 ch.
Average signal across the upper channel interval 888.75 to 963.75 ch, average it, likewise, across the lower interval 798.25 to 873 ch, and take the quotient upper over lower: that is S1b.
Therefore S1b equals 1.16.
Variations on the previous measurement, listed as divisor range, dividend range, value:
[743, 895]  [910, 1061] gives 1.11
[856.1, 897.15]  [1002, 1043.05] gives 1.18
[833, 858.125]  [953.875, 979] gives 1.22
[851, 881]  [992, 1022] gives 1.35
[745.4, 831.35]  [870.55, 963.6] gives 1.02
